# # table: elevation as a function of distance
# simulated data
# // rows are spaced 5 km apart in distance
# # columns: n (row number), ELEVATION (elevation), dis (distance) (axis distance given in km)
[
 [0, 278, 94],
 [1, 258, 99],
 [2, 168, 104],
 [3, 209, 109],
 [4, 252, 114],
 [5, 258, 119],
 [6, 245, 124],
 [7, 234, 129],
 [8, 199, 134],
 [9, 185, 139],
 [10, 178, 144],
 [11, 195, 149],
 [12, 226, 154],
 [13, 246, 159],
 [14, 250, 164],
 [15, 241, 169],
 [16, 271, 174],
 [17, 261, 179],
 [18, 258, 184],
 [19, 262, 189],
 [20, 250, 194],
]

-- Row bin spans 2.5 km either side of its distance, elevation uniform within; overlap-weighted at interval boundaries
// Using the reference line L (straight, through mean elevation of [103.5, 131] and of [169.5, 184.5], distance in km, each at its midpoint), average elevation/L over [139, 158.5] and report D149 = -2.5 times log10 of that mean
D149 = 0.22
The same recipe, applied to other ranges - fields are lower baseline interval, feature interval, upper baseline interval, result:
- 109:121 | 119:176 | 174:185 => 0.129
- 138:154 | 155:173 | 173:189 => -0.083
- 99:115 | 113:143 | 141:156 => -0.096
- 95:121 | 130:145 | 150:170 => 0.213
